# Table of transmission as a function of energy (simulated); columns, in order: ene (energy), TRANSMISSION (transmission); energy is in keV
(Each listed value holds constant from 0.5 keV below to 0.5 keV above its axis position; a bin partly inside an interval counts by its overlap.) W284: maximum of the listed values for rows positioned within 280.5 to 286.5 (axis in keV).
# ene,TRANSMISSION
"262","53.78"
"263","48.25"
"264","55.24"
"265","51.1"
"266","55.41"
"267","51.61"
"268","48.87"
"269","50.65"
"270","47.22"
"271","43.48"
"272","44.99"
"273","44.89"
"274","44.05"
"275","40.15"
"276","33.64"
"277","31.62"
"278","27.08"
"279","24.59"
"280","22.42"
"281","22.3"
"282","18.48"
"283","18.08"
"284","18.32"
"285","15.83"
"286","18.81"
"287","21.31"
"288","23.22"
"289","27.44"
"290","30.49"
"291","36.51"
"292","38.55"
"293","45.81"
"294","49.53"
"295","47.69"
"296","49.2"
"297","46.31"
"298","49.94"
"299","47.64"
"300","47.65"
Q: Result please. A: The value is 22.3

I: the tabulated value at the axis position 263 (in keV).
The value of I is 48.25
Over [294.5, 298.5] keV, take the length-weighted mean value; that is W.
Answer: 48.3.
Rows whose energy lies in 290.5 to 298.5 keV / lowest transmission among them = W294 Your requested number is 36.51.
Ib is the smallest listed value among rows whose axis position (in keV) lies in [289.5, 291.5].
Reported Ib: 30.49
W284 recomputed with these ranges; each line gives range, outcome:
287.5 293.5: 45.81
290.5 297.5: 49.53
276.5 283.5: 31.62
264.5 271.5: 55.41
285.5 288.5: 23.22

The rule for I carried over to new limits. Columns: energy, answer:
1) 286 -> 18.81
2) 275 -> 40.15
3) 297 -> 46.31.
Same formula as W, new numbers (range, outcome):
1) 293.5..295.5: 48.6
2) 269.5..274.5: 44.9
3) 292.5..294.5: 47.7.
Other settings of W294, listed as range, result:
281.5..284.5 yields 18.08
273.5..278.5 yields 27.08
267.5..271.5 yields 43.48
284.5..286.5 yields 15.83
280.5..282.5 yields 18.48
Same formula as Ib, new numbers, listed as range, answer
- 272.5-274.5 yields 44.05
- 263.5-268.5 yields 48.87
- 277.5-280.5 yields 22.42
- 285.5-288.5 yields 18.81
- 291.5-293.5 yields 38.55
